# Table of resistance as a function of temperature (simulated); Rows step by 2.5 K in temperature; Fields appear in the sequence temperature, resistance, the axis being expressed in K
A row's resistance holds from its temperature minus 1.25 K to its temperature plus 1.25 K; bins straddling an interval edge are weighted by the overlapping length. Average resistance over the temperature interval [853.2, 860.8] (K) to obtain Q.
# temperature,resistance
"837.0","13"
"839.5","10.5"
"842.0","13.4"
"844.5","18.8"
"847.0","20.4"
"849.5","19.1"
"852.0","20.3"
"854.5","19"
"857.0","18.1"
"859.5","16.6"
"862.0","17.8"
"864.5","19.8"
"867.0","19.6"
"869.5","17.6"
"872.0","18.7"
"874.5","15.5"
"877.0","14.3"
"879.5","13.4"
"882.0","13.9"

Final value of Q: 17.9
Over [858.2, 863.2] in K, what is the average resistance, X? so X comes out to 17.2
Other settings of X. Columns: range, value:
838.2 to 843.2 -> 11.9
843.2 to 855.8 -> 19.5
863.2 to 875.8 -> 18.2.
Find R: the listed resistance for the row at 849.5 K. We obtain 19.1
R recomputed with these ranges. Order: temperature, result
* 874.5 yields 15.5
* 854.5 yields 19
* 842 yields 13.4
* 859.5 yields 16.6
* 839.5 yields 10.5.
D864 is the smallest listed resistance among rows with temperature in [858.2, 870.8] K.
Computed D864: 16.6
